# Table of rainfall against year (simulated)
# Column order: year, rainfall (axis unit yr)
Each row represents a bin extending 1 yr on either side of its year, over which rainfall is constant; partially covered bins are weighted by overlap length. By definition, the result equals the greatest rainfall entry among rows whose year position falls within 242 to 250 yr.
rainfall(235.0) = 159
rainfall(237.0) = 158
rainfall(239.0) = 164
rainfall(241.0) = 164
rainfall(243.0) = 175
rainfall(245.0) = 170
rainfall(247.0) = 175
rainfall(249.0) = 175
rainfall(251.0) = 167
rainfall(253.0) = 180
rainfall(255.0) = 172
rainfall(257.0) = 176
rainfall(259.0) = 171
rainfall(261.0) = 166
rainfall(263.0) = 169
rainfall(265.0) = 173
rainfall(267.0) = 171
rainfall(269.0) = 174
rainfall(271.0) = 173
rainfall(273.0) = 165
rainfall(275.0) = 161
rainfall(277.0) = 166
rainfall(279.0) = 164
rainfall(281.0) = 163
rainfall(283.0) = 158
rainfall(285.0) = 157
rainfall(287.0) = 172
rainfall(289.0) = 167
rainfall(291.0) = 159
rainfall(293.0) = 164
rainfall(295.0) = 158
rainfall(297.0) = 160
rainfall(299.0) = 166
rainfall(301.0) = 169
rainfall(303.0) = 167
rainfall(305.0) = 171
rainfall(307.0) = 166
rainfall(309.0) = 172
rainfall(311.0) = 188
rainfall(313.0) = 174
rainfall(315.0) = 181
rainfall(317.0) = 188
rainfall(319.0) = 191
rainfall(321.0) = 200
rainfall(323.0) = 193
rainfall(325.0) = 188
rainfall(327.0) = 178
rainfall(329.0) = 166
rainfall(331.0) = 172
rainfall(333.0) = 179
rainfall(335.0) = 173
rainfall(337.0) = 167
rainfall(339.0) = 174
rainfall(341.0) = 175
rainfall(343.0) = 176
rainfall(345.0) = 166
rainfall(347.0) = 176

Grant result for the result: 175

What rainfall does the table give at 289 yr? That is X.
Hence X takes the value 167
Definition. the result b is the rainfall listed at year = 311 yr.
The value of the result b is 188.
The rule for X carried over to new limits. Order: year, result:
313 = 174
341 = 175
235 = 159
